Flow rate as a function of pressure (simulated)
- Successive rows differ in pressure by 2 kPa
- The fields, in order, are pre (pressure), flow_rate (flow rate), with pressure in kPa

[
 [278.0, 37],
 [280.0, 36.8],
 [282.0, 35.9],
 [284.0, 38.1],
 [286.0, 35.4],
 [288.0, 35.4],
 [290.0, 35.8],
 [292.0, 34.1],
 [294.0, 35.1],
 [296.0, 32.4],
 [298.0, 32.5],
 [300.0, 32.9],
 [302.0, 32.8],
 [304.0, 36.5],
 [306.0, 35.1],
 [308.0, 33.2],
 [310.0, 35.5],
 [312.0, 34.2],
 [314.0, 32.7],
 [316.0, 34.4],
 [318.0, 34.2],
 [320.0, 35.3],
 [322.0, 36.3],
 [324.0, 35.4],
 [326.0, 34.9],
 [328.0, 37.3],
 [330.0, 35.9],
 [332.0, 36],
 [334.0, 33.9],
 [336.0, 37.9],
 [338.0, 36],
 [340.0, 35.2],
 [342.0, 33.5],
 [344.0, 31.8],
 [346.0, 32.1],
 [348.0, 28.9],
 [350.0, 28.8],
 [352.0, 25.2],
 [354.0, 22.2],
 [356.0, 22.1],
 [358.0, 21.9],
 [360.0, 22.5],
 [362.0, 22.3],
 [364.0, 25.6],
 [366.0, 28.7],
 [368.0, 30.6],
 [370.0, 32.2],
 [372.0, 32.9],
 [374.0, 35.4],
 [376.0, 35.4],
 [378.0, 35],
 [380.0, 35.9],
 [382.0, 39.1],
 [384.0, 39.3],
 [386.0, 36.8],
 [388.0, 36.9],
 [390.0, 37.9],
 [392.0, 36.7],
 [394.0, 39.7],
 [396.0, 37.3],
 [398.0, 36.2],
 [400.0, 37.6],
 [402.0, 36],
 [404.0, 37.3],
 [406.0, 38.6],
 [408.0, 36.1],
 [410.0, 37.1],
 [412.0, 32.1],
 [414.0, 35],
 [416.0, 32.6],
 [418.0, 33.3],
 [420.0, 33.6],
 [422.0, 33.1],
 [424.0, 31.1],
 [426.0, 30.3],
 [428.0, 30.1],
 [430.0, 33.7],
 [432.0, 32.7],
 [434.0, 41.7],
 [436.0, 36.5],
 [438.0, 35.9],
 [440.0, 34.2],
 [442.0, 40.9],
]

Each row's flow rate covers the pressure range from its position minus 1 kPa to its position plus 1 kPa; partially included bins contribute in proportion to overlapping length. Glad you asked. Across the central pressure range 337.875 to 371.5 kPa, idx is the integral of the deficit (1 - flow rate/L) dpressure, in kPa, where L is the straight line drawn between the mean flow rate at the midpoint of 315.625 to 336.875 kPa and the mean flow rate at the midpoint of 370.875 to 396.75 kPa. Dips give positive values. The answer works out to 7.5 kPa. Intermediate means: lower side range 35.6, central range 28.1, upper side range 36.8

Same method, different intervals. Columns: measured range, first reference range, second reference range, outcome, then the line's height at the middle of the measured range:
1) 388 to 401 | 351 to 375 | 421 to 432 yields -3.7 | 29.3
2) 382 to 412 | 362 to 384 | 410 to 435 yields -3.7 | 33.1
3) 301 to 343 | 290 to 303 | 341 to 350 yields -3.6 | 32.3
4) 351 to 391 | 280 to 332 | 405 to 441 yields 4.3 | 34.6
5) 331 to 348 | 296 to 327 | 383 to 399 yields 0.6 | 35.5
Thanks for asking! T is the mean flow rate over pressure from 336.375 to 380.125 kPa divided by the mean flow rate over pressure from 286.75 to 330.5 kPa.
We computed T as 0.9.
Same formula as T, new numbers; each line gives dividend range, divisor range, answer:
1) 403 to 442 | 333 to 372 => 1.19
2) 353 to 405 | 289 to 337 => 0.94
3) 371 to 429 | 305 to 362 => 1.11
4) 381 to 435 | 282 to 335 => 1.02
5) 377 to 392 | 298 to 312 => 1.09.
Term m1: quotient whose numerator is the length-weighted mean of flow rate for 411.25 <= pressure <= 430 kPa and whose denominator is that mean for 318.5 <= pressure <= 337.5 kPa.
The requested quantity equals 0.90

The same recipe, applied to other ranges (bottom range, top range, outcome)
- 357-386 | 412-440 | 1.08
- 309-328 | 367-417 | 1.03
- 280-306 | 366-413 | 1.03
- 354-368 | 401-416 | 1.48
